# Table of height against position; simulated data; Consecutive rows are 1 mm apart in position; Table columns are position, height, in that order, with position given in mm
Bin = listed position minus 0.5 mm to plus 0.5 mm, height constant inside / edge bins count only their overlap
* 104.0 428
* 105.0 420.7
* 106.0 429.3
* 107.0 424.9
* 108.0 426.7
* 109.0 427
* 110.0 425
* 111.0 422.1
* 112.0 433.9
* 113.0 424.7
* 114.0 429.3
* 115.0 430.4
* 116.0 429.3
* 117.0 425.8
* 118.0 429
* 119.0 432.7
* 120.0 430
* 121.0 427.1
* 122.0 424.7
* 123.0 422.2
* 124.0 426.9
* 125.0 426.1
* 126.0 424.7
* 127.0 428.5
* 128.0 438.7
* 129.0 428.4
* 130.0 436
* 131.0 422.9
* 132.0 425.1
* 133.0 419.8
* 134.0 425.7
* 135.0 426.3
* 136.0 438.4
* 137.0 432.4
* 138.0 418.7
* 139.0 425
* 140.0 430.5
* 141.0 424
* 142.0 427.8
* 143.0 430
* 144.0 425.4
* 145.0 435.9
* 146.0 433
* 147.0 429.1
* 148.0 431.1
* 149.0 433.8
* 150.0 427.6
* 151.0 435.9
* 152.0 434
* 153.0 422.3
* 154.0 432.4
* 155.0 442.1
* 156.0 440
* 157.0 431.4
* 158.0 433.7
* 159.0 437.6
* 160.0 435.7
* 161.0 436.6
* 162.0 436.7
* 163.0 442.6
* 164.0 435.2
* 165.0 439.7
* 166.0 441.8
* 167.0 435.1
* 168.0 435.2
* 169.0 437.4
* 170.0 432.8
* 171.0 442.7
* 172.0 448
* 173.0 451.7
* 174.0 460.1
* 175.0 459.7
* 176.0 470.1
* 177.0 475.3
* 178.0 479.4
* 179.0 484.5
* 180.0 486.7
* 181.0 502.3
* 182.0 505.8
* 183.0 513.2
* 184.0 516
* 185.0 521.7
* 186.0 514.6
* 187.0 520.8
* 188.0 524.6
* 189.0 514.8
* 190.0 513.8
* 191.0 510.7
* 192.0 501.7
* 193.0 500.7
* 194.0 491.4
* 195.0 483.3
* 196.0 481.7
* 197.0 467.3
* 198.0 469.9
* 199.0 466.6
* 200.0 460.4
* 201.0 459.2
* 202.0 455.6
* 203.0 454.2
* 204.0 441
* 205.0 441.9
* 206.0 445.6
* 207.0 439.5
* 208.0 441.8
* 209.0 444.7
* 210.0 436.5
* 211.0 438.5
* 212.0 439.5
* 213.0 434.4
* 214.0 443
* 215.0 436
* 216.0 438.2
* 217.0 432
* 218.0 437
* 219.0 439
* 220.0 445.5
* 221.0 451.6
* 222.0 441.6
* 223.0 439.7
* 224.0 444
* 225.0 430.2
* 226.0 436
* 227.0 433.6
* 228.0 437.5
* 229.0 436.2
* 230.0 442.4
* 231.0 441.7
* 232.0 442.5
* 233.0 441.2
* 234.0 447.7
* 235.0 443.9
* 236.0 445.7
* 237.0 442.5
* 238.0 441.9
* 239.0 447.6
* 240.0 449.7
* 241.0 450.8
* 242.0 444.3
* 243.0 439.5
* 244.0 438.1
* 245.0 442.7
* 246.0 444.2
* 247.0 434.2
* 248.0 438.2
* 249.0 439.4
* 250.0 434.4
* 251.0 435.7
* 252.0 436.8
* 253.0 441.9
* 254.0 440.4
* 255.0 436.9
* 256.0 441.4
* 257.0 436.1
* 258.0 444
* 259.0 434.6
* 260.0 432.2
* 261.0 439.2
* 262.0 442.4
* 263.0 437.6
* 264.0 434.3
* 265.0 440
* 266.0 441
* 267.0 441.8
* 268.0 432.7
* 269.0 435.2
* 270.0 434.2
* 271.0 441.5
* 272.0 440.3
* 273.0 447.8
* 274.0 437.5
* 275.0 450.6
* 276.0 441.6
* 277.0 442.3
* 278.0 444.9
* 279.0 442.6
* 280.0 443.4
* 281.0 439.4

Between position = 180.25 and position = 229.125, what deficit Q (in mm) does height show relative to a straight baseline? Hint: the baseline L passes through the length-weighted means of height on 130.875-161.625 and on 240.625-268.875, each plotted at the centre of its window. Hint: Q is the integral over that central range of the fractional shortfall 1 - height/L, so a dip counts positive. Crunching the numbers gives -3.38 mm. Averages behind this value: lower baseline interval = 431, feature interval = 465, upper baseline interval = 439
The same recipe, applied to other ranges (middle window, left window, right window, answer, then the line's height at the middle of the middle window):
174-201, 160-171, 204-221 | -3.31 mm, 439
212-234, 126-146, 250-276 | -0.19 mm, 436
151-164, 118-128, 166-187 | 0.63 mm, 458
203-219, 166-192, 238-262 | 0.81 mm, 463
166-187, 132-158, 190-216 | -1.29 mm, 446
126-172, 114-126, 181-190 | 3.31 mm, 467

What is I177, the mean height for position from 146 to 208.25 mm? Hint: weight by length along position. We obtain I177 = 462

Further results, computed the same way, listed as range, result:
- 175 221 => 471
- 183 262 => 454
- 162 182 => 457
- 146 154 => 431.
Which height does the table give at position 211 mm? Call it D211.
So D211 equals 438.5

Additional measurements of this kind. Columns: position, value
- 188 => 524.6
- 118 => 429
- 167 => 435.1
